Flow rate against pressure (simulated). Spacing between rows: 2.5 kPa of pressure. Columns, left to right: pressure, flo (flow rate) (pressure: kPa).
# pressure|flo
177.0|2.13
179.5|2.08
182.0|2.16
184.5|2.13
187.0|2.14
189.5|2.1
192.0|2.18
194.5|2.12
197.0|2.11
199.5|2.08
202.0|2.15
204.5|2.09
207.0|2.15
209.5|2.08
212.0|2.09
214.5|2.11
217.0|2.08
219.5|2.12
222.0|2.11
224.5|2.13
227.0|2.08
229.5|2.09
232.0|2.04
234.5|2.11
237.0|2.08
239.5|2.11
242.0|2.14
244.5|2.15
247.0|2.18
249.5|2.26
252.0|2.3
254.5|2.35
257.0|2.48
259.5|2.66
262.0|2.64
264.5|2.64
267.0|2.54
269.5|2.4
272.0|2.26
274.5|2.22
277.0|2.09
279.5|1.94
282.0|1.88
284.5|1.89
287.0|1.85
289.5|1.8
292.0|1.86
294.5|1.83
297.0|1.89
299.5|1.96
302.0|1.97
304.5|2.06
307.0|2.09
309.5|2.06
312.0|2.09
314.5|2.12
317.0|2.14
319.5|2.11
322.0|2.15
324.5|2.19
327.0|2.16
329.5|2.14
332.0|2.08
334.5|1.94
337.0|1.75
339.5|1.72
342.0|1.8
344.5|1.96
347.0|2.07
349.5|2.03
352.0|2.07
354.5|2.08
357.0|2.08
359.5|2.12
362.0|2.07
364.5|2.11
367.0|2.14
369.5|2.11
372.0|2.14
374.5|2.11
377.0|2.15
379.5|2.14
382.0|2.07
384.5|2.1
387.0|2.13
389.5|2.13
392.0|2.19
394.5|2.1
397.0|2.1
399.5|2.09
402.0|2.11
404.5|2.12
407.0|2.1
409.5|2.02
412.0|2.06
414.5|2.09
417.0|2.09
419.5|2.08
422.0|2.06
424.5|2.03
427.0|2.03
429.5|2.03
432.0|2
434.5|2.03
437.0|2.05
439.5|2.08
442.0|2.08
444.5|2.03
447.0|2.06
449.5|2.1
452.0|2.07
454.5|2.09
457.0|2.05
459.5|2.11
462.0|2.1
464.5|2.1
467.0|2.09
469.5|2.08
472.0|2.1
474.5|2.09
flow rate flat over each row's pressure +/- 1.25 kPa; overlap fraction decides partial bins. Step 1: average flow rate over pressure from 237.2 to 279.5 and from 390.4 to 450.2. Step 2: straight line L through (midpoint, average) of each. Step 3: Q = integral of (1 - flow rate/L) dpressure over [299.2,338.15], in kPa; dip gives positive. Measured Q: 2.8 kPa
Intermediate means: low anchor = 2.32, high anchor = 2.07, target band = 2.07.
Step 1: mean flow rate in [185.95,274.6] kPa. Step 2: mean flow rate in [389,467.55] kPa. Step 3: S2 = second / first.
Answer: 0.94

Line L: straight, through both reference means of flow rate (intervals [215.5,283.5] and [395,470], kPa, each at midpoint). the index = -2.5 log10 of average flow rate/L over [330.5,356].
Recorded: 0.10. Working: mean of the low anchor 2.22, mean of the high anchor 2.07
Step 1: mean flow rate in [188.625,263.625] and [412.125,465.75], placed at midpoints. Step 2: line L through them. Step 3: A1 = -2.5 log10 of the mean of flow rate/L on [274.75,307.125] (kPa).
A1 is 0.11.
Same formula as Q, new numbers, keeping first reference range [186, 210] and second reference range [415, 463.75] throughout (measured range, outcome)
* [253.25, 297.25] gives -1.7 kPa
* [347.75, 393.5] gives -0.7 kPa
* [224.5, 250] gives -0.1 kPa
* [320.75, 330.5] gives -0.3 kPa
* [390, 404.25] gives -0.3 kPa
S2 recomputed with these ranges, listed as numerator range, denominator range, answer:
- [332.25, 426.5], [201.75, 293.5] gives 0.95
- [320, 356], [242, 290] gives 0.90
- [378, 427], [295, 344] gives 1.04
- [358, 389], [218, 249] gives 1.00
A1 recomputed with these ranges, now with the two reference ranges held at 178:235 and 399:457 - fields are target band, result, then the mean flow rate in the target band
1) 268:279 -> -0.07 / 2.23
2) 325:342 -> 0.07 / 1.96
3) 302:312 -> 0.02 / 2.06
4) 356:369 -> -0.01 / 2.1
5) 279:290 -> 0.12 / 1.87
